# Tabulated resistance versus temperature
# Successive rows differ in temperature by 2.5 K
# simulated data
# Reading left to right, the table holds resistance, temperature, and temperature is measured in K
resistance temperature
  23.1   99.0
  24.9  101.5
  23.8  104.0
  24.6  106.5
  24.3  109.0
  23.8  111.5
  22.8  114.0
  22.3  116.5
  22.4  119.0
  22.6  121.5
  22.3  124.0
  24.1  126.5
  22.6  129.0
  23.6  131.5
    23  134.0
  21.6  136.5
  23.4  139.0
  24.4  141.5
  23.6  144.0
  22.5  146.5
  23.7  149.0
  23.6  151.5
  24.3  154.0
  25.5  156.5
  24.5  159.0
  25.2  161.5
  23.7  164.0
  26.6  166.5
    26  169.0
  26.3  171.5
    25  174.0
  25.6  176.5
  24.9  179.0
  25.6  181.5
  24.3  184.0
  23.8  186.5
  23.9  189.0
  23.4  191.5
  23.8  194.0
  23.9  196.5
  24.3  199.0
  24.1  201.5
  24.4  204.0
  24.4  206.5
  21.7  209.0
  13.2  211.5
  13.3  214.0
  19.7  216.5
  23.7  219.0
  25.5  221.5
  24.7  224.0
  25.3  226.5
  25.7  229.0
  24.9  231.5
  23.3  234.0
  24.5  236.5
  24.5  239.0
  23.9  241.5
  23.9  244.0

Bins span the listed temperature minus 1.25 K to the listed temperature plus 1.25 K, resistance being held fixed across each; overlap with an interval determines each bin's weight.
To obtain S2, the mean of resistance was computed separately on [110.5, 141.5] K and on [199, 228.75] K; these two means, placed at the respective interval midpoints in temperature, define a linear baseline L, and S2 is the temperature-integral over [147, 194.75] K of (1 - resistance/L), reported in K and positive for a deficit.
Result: -4.7 K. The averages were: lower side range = 22.9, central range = 24.7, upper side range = 22.1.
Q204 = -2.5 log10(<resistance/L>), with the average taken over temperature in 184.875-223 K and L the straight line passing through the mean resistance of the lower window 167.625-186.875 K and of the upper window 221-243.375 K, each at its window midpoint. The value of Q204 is 0.13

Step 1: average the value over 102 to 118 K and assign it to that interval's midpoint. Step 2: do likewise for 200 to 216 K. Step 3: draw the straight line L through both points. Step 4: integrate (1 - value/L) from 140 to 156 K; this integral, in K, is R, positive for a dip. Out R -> -1.0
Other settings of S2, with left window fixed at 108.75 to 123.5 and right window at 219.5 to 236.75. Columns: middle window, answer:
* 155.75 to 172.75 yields -1.20 K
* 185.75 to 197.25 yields 0.21 K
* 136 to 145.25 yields -0.02 K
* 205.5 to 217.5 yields 3.04 K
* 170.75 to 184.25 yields -0.77 K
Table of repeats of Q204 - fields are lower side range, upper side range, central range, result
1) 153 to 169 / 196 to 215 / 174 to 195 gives -0.066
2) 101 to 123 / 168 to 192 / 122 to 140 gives 0.043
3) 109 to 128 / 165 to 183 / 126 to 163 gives 0.025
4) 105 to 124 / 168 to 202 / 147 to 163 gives -0.015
